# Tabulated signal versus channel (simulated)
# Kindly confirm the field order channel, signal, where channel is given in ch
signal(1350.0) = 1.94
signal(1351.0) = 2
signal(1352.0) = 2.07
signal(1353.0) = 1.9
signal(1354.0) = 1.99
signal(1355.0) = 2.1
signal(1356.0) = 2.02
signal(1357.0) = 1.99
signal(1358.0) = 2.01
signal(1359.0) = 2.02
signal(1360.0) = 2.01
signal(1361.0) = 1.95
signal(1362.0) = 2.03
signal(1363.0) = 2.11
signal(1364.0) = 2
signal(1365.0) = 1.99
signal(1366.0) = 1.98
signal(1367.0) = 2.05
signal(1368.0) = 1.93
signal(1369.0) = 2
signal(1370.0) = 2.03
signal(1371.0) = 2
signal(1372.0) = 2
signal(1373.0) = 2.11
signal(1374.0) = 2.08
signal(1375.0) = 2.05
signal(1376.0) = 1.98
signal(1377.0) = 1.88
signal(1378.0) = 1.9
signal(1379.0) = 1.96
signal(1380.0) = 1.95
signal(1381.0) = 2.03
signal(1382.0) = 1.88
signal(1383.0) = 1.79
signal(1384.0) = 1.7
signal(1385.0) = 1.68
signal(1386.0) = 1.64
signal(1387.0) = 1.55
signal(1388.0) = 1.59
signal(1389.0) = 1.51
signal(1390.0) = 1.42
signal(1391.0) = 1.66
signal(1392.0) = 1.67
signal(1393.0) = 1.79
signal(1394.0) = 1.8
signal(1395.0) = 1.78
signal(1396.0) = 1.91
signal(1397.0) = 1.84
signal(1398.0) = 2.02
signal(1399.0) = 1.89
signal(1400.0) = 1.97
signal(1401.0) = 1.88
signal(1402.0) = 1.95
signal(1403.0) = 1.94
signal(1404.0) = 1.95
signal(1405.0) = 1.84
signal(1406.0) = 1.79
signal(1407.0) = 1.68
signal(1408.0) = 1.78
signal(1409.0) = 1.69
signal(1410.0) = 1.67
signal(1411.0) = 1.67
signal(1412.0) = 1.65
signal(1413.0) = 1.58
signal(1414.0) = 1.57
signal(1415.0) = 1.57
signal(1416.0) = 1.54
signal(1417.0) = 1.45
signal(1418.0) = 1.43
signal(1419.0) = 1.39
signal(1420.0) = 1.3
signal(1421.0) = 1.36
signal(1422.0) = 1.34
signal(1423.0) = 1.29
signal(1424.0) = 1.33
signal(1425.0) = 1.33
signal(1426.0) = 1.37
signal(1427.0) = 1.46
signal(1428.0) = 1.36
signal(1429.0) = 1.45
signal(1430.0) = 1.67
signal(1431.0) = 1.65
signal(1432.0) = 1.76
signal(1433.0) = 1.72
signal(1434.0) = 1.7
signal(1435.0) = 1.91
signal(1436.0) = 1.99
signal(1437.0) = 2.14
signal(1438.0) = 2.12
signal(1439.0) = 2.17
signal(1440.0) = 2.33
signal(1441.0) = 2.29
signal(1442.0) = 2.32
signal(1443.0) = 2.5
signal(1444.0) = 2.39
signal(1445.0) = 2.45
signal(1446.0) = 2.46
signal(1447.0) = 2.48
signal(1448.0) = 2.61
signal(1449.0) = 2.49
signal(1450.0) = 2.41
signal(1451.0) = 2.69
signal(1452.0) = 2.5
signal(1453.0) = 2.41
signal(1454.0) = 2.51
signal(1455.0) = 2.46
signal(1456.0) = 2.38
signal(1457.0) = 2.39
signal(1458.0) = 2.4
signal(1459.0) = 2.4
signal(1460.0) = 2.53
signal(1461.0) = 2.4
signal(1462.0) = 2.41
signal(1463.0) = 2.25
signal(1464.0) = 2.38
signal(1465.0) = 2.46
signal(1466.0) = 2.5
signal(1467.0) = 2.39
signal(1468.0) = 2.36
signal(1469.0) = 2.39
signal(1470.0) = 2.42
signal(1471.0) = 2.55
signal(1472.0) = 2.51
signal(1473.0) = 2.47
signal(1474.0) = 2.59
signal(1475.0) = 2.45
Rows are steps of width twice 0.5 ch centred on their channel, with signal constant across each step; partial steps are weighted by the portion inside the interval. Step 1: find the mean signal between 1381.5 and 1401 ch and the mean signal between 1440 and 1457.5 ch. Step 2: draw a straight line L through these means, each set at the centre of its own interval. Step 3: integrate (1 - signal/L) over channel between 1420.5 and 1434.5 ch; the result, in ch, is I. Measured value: 4.53 ch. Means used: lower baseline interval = 1.75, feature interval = 1.48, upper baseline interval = 2.45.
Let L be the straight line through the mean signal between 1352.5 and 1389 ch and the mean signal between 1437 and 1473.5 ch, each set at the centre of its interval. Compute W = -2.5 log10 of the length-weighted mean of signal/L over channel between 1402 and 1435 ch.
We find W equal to 0.36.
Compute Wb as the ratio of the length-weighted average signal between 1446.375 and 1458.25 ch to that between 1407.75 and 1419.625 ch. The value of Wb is 1.57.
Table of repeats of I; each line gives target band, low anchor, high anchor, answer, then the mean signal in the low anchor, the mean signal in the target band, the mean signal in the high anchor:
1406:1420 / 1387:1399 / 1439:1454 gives 2.83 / 1.73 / 1.59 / 2.44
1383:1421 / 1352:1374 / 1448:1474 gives 8.55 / 2.01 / 1.69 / 2.45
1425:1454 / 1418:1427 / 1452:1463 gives -3.17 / 1.35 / 2.09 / 2.42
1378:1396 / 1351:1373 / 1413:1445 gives 1.57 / 2.01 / 1.74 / 1.73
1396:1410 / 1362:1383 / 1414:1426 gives -2.13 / 1.99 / 1.86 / 1.4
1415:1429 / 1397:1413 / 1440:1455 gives 4.60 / 1.82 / 1.39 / 2.46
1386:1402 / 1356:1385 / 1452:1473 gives 2.58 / 1.97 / 1.75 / 2.43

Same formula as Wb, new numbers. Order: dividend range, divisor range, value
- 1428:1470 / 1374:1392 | 1.27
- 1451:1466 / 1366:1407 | 1.31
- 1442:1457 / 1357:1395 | 1.31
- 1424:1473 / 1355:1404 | 1.16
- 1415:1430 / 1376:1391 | 0.80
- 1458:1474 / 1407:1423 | 1.59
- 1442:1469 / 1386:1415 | 1.40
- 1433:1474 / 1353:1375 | 1.17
